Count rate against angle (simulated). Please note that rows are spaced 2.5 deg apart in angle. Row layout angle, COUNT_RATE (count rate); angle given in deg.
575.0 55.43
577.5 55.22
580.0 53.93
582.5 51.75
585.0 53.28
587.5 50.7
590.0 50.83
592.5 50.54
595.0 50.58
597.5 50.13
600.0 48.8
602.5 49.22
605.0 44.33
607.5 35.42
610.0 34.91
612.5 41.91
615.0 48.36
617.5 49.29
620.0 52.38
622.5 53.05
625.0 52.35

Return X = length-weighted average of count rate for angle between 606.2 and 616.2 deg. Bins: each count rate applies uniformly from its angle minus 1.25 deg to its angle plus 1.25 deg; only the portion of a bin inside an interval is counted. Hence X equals 40.1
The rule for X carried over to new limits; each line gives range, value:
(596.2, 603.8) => 49.4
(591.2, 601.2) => 50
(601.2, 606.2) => 46.8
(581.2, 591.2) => 51.7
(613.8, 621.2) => 50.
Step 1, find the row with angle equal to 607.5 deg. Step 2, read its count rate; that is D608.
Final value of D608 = 35.42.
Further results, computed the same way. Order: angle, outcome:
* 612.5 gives 41.91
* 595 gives 50.58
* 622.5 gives 53.05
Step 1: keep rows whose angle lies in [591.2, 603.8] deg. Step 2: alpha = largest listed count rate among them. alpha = 50.58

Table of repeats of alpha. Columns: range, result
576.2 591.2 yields 55.22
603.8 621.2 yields 52.38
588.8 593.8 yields 50.83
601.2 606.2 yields 49.22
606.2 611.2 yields 35.42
